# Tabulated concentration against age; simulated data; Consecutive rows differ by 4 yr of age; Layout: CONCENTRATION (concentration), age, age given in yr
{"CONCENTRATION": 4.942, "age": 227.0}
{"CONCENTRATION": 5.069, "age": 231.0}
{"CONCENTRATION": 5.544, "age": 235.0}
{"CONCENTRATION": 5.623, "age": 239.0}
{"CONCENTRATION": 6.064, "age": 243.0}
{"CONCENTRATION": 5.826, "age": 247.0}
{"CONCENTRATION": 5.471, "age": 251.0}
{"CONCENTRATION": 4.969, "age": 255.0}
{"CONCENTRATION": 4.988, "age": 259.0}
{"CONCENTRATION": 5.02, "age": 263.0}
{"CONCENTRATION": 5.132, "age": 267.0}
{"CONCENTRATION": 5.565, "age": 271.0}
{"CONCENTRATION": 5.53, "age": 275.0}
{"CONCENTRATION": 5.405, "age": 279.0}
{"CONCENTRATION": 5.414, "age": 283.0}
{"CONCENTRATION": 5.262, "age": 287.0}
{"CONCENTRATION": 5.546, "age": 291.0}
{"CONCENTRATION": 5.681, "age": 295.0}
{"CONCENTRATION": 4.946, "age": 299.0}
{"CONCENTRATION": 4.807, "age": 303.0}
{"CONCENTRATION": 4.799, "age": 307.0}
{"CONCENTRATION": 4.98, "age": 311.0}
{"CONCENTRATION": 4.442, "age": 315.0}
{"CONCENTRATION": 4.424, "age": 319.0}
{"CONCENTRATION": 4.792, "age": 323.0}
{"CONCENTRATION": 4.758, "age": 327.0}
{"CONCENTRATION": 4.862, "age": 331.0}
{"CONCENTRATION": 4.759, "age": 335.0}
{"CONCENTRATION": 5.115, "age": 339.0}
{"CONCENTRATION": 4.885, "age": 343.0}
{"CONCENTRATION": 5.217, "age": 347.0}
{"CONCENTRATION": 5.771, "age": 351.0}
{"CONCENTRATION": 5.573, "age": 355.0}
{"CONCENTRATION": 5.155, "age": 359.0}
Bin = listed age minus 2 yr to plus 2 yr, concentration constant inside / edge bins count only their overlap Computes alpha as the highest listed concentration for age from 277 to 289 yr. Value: 5.414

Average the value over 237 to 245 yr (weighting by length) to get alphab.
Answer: 5.84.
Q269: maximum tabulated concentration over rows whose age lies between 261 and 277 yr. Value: 5.565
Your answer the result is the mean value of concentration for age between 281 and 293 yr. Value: 5.41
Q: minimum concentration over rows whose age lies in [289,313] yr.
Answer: 4.799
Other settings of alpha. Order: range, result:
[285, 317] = 5.681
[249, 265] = 5.471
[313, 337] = 4.862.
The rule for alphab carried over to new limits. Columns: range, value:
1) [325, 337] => 4.79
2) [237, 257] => 5.59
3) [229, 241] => 5.41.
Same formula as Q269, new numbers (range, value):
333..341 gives 5.115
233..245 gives 6.064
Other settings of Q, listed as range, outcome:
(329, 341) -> 4.759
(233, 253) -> 5.471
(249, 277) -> 4.969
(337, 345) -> 4.885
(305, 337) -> 4.424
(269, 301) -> 4.946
